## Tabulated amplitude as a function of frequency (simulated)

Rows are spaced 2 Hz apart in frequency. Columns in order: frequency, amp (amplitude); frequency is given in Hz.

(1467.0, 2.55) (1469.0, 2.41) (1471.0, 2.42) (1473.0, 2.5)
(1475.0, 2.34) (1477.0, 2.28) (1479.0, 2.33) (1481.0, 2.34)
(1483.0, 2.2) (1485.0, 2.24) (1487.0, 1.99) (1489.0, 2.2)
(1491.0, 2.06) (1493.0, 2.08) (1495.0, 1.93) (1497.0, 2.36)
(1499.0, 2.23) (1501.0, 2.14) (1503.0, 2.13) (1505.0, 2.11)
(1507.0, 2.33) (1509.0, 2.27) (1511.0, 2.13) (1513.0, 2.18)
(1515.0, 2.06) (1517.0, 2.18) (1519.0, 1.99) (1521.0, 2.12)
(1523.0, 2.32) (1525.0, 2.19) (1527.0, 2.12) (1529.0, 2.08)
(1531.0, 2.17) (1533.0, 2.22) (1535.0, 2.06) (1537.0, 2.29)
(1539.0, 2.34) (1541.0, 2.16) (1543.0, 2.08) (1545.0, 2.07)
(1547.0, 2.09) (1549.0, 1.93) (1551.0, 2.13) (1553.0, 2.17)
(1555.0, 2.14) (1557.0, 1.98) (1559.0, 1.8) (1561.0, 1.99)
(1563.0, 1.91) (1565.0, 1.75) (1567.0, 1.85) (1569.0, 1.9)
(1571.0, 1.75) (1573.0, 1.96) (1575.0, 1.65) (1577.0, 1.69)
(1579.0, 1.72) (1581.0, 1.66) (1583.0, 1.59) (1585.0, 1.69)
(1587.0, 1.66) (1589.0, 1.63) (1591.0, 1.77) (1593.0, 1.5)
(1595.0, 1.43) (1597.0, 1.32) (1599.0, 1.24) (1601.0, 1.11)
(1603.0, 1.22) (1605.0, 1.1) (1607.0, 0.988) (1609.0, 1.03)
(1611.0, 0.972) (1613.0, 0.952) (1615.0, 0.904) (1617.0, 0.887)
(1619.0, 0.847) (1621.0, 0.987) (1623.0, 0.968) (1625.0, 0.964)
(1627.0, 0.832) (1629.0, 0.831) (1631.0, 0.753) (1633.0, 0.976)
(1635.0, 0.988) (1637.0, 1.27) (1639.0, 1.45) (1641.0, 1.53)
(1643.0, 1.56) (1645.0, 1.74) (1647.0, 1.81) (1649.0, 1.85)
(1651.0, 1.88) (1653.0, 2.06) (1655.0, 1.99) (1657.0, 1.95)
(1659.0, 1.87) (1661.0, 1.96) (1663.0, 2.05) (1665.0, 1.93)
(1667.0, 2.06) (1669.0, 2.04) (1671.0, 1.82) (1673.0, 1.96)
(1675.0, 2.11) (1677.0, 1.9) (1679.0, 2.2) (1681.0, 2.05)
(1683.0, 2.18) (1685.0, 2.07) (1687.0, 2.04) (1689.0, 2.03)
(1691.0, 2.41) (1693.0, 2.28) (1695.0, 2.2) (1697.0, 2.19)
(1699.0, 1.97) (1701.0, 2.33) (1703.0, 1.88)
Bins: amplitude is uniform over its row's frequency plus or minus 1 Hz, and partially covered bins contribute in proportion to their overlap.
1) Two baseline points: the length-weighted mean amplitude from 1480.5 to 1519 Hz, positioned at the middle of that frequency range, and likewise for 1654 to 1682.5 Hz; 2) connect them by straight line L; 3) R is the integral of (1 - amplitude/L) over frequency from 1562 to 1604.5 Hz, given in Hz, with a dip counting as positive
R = 9.5 Hz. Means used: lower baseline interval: 2.16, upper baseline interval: 2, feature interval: 1.61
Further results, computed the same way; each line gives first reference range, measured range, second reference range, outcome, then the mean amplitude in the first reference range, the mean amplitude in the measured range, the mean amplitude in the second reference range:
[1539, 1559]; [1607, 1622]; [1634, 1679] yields 7.64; 2.08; 0.943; 1.82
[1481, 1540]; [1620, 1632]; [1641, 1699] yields 6.78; 2.17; 0.889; 2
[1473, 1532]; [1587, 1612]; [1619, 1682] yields 7.19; 2.18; 1.29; 1.61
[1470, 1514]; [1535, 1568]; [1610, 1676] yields -1.97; 2.22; 2.04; 1.48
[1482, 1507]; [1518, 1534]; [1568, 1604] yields -1.63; 2.15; 2.15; 1.58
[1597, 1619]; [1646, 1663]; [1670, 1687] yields -2.31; 1.04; 1.93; 2.04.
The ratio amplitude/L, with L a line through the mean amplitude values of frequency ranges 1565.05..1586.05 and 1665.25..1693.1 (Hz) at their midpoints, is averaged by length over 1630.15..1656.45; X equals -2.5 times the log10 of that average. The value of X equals 0.27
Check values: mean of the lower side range 1.75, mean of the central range 1.54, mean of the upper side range 2.07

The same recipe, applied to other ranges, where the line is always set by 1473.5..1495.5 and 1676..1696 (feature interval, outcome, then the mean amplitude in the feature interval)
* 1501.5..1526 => 0.009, 2.17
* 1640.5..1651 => 0.239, 1.72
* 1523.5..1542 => -0.002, 2.18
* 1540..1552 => 0.051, 2.08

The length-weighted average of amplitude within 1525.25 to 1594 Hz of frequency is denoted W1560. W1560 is 1.93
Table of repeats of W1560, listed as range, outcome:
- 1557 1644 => 1.37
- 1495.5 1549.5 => 2.16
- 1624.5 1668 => 1.57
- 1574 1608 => 1.47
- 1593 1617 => 1.12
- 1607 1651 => 1.16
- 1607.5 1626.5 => 0.944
